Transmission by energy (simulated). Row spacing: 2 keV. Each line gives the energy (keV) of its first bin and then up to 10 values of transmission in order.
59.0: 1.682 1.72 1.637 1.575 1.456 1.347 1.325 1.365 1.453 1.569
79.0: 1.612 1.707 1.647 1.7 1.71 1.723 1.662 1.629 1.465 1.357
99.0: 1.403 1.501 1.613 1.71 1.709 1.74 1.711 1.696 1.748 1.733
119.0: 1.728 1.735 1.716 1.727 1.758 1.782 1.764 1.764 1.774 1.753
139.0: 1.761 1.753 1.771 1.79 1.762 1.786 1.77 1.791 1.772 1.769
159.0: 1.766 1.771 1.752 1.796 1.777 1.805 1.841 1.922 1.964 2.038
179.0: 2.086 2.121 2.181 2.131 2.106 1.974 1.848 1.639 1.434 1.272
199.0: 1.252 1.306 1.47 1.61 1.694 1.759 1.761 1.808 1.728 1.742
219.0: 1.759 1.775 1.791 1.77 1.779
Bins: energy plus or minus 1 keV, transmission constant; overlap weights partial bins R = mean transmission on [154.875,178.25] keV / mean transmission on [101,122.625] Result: 1.08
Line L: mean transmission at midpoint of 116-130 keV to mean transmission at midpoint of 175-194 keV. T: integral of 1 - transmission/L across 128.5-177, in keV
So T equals 2.0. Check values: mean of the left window 1.74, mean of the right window 2.01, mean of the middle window 1.8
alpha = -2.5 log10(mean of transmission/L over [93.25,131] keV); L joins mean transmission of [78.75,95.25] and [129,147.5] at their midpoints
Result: 0.03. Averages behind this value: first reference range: 1.66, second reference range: 1.77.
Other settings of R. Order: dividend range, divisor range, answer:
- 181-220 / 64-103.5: 1.12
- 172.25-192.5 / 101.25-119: 1.19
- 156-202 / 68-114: 1.14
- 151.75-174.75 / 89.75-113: 1.13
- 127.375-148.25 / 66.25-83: 1.19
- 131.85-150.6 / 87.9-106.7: 1.13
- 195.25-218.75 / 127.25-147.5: 0.90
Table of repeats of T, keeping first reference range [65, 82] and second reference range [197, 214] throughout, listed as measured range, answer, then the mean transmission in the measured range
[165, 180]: -3.56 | 1.91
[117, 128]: -1.59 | 1.73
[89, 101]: -0.19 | 1.52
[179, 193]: -4.33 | 2.03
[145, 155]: -1.61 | 1.78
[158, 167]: -1.37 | 1.77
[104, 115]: -1.53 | 1.72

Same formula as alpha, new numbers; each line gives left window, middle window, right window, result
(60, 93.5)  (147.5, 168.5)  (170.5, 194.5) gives 0.07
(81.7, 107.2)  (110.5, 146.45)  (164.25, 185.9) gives 0.00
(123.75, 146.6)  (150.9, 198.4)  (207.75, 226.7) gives -0.05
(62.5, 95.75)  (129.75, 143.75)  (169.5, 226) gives -0.06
